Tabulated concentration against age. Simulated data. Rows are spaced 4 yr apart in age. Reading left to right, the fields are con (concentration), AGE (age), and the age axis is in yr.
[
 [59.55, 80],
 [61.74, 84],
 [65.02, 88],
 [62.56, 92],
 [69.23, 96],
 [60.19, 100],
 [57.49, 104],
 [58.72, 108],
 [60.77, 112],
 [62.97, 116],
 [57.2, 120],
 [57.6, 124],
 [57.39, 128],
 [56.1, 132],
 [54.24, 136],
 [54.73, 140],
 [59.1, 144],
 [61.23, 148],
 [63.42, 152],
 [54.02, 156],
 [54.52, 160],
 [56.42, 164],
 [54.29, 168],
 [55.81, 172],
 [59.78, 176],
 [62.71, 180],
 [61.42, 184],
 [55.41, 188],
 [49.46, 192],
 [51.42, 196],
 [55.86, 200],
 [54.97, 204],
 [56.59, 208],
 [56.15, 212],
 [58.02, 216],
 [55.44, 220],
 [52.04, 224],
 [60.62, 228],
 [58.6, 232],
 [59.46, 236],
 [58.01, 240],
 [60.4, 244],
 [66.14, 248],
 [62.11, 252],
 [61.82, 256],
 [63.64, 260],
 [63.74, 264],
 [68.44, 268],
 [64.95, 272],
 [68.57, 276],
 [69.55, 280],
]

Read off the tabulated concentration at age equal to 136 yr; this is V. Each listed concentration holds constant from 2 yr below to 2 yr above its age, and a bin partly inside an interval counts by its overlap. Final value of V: 54.24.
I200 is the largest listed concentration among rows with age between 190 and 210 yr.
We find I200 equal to 56.59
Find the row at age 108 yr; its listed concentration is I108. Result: 58.72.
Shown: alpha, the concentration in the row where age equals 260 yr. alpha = 63.64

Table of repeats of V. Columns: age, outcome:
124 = 57.6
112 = 60.77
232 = 58.6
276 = 68.57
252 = 62.11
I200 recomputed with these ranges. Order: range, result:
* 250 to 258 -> 62.11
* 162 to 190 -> 62.71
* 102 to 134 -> 62.97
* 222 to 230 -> 60.62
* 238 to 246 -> 60.4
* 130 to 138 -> 56.1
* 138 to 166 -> 63.42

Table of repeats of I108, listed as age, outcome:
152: 63.42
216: 58.02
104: 57.49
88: 65.02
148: 61.23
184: 61.42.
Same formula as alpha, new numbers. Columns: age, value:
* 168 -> 54.29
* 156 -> 54.02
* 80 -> 59.55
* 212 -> 56.15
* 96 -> 69.23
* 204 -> 54.97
